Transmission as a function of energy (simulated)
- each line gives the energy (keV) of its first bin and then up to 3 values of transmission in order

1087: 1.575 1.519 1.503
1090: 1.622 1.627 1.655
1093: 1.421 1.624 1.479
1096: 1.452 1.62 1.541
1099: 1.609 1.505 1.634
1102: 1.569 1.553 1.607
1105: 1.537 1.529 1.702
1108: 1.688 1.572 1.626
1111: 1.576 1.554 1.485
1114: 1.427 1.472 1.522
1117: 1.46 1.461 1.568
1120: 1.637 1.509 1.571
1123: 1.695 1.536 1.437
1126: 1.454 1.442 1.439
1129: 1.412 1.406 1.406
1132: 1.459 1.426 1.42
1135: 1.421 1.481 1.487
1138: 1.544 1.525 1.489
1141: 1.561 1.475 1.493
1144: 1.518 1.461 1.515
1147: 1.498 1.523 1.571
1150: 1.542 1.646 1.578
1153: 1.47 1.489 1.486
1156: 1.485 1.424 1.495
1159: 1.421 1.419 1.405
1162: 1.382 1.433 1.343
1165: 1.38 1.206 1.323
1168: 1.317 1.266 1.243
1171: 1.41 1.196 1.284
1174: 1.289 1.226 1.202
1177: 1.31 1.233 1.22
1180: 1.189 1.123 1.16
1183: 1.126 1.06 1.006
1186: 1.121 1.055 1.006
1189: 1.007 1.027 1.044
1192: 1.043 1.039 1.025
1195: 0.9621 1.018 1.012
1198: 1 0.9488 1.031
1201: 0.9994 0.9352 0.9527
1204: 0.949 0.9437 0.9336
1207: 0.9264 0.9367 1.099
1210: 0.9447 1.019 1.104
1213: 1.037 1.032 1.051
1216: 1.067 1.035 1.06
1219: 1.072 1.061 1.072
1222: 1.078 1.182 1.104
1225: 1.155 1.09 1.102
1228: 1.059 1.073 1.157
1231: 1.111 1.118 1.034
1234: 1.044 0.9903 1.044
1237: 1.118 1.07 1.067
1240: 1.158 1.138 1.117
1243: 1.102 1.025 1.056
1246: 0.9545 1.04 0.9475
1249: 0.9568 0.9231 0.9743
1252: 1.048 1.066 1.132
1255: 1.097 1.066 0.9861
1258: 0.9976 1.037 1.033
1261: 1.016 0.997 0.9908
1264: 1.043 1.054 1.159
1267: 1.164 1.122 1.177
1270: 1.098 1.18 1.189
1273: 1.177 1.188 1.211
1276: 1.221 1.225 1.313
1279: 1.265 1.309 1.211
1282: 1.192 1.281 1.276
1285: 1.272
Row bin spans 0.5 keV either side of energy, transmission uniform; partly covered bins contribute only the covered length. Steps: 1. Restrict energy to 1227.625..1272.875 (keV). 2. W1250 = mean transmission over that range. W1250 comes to 1.07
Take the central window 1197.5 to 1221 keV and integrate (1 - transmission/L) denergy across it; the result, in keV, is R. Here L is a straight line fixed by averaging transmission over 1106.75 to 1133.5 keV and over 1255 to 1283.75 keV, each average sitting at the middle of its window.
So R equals 5.1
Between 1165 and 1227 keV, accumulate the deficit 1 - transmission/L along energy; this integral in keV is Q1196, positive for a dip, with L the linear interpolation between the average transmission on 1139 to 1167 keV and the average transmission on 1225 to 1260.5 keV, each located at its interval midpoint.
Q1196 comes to 8.65 keV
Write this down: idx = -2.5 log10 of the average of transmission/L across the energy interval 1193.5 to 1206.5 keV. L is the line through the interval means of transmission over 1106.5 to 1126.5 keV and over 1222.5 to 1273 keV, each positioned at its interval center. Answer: 0.26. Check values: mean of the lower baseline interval 1.55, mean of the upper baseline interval 1.07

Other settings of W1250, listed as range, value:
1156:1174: 1.35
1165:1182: 1.25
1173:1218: 1.06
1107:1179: 1.45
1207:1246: 1.07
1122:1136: 1.46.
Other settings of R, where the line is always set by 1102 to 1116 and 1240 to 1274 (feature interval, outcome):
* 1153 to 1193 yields 2.9 keV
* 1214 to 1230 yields 1.3 keV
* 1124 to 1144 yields 0.2 keV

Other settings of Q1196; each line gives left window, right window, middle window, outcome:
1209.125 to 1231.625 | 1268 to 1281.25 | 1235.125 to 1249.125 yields 0.9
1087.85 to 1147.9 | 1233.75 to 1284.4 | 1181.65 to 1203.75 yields 4.7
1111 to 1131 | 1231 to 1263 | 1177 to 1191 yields 1.8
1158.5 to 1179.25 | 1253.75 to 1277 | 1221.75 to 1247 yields 1.8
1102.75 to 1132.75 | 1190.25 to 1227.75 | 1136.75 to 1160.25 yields -2.6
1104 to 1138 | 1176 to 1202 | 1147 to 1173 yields -3.2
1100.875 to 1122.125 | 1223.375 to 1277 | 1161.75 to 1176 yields 0.6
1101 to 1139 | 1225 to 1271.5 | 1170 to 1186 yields 1.4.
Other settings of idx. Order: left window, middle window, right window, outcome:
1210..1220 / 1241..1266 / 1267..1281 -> 0.12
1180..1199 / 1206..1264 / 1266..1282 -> 0.08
